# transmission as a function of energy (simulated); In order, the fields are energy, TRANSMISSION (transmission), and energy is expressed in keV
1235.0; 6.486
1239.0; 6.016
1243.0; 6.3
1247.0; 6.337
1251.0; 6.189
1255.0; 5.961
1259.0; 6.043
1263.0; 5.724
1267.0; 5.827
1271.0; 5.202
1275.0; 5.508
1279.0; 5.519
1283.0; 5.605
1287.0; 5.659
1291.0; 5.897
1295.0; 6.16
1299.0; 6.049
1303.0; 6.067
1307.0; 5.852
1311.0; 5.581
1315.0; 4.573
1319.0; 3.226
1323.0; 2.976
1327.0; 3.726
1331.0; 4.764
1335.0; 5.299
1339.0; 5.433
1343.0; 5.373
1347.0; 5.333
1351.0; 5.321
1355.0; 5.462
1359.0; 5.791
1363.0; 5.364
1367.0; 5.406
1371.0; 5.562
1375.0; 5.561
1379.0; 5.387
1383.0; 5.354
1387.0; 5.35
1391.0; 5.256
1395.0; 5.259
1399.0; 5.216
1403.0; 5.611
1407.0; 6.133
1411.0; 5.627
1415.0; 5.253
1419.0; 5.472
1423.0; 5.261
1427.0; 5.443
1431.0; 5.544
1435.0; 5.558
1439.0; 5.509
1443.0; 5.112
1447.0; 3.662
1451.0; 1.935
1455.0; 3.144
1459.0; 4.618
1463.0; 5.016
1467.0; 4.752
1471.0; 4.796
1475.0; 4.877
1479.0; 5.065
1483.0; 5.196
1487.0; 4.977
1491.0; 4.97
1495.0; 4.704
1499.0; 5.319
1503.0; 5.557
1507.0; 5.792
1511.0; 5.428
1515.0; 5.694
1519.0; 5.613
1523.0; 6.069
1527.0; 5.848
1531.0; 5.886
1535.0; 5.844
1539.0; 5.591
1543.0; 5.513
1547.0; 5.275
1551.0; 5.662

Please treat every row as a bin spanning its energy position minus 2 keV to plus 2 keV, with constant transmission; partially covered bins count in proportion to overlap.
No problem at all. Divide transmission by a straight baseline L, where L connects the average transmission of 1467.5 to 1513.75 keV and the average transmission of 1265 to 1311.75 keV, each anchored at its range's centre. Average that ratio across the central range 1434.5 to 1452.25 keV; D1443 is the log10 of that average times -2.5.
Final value 0.21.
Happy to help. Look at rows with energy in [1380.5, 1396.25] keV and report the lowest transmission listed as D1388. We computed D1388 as 5.256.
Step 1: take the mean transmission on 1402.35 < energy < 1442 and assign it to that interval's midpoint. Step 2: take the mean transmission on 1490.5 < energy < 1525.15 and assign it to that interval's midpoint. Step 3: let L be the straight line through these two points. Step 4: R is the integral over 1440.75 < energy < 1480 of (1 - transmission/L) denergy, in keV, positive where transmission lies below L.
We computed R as 8.7 keV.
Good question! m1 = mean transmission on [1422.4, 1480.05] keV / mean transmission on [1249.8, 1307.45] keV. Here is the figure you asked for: 0.8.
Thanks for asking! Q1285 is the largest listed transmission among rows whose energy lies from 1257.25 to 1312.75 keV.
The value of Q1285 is 6.16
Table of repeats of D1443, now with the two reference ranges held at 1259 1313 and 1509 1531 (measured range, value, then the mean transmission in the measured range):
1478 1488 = 0.13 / 5.09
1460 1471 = 0.19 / 4.84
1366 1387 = 0.06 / 5.45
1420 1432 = 0.07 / 5.41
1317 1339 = 0.36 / 4.13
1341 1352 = 0.08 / 5.34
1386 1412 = 0.05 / 5.49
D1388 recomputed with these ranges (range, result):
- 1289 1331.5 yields 2.976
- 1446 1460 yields 1.935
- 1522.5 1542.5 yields 5.591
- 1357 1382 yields 5.364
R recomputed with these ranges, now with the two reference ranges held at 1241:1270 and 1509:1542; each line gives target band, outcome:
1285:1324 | 4.7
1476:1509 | 3.4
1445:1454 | 4.6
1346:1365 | 1.5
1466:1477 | 1.9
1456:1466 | 2.0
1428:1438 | 0.5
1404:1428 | 1.3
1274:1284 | 0.8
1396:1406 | 0.7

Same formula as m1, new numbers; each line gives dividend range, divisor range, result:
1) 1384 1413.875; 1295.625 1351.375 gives 1.10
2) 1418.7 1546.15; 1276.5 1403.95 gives 0.97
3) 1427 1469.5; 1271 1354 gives 0.87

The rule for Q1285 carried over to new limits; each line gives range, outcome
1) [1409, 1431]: 5.627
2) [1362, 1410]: 6.133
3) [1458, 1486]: 5.196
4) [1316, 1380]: 5.791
